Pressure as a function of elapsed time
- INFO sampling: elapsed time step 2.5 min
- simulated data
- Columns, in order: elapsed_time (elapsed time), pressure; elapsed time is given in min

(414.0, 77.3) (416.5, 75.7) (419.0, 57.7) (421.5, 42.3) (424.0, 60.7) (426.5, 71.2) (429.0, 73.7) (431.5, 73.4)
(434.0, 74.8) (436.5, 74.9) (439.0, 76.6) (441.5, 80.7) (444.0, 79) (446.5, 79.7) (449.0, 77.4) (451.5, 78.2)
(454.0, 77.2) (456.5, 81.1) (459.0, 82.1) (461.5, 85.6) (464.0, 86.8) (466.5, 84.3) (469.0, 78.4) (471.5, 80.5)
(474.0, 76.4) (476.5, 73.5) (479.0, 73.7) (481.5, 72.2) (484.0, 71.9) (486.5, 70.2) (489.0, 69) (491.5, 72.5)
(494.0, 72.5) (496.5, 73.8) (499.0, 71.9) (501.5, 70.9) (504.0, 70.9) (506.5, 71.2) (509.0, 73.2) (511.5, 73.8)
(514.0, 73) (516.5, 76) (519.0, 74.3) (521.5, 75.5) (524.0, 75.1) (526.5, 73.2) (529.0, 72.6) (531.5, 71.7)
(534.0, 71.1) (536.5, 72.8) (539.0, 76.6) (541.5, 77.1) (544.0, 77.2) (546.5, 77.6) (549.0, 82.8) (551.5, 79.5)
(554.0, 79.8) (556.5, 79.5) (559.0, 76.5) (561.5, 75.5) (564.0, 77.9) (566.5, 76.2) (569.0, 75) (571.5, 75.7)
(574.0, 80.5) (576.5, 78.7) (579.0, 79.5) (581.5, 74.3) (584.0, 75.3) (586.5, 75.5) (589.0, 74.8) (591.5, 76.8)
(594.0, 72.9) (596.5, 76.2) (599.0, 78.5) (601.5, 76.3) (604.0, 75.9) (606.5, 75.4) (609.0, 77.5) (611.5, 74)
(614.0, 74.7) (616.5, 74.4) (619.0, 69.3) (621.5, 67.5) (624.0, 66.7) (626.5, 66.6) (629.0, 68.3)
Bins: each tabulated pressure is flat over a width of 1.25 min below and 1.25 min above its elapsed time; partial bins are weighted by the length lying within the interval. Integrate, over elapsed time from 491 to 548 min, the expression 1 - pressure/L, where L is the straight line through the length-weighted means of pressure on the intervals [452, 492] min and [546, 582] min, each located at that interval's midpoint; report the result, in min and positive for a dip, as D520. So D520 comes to 2.9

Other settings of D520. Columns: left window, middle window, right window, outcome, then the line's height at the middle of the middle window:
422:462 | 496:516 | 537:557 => 1.3 min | 77.5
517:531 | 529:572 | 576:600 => -0.9 min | 75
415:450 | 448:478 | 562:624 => -3.4 min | 72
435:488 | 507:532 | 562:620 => 1.1 min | 77.1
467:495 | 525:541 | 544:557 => 1.0 min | 78.2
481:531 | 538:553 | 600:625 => -1.2 min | 72.9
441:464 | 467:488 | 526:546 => 1.0 min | 78.6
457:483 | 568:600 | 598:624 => -0.6 min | 75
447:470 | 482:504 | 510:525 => 1.6 min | 77.3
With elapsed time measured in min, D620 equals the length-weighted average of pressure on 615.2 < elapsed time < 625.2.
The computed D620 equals 69.5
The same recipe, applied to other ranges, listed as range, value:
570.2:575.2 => 78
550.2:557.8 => 79.6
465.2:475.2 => 80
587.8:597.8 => 75.2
